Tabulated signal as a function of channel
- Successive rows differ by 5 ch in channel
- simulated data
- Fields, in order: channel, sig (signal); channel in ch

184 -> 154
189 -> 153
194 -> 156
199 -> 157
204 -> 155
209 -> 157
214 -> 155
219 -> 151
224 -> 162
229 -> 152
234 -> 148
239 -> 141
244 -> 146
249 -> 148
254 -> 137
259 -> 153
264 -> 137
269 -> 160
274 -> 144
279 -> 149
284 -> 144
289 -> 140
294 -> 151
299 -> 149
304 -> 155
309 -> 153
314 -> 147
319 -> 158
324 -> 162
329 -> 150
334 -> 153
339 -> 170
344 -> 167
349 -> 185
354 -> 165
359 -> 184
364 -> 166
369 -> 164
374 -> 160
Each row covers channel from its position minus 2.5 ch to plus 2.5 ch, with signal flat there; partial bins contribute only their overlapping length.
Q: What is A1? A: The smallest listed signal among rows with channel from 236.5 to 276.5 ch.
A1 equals 137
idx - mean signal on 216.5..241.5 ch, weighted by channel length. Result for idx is 151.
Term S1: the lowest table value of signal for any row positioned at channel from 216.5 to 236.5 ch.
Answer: 148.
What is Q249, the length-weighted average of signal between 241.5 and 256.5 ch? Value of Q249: 144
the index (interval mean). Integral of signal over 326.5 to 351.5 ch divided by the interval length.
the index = 165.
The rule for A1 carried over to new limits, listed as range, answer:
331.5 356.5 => 153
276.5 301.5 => 140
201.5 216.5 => 155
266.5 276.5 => 144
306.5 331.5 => 147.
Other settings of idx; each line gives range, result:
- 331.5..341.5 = 162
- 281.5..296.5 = 145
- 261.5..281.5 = 148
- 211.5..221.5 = 153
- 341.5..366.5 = 173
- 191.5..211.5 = 156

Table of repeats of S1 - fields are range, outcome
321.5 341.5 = 150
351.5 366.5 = 165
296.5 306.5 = 149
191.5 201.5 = 156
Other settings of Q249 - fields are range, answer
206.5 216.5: 156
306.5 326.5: 155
